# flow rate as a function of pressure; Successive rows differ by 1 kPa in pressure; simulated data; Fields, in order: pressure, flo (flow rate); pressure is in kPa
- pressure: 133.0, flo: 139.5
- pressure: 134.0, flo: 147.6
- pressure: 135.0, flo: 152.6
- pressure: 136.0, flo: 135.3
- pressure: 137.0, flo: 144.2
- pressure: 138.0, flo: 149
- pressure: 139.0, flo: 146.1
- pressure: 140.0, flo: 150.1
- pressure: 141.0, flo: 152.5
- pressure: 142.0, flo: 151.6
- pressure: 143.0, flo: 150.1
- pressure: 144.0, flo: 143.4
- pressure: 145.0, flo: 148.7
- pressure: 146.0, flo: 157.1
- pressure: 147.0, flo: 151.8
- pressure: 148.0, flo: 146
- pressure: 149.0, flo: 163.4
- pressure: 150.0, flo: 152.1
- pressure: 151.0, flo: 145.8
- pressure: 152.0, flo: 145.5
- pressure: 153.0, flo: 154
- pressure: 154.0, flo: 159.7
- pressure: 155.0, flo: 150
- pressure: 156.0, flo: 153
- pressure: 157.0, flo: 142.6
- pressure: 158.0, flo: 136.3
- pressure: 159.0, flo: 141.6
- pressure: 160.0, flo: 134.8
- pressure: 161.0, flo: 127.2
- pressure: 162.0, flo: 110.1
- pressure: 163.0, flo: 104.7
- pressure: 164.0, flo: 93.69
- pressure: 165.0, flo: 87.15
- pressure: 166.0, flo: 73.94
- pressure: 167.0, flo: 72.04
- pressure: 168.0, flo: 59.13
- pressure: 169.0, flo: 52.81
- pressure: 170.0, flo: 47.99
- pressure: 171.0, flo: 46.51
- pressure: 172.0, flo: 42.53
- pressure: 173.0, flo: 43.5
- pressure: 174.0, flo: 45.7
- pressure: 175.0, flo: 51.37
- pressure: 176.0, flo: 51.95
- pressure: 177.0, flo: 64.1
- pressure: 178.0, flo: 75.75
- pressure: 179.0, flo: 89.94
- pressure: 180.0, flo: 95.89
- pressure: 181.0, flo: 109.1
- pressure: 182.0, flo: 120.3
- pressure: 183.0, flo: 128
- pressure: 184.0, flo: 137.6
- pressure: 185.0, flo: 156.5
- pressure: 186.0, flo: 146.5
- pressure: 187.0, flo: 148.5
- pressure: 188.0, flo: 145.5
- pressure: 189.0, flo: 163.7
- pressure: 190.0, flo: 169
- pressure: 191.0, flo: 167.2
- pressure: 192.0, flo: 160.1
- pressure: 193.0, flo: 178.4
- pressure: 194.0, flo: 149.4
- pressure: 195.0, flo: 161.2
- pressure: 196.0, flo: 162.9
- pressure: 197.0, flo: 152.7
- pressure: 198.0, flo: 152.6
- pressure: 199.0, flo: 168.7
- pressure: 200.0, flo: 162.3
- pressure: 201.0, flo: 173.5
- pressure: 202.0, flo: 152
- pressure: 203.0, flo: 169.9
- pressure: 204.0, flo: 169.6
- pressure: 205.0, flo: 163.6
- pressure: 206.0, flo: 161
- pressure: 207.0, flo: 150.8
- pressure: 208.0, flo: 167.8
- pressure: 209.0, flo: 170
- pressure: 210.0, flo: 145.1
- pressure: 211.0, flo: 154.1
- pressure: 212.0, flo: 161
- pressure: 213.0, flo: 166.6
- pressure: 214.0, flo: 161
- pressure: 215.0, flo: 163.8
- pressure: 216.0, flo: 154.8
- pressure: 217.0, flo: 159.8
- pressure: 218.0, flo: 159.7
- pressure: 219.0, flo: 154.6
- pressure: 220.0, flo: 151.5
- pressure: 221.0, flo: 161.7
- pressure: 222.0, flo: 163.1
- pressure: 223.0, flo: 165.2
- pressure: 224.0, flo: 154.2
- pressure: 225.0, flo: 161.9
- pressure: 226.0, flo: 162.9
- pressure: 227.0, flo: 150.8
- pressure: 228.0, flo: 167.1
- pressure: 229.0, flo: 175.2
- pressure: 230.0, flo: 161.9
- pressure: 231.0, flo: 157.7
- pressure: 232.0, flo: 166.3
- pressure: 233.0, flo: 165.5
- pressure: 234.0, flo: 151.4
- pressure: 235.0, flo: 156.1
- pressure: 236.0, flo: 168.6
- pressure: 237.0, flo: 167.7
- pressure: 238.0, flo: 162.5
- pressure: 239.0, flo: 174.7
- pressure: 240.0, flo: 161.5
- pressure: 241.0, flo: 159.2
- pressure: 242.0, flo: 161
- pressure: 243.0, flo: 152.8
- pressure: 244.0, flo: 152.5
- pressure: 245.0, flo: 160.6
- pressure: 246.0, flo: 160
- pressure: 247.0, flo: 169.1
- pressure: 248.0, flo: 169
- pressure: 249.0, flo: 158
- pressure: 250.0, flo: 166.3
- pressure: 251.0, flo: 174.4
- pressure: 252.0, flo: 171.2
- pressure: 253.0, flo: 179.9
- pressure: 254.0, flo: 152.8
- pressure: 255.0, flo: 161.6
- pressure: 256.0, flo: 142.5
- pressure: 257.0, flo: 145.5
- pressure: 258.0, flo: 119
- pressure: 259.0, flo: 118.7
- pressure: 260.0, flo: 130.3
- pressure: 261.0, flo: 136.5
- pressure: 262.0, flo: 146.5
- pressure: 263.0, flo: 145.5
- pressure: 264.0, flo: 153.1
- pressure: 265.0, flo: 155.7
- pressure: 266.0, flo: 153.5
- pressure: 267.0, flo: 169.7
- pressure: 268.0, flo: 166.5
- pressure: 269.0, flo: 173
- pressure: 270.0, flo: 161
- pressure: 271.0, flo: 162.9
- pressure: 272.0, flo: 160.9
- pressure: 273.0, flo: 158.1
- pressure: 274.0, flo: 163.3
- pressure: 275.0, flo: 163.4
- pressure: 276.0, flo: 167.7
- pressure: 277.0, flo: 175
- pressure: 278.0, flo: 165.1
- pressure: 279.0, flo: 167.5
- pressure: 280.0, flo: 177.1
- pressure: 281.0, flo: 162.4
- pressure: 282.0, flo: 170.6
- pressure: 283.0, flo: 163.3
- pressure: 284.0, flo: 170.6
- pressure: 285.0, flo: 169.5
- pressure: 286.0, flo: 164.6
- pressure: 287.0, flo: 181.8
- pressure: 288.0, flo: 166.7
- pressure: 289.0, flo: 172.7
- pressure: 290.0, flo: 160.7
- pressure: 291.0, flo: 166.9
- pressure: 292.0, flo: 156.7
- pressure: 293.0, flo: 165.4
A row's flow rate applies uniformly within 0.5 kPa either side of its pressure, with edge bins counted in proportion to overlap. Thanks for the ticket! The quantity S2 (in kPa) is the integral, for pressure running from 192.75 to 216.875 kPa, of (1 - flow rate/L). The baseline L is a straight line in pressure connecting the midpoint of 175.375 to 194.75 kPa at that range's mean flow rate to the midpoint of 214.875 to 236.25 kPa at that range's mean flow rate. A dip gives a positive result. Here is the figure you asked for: -2.83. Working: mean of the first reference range 129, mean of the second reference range 160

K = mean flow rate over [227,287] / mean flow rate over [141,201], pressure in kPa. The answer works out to 1.29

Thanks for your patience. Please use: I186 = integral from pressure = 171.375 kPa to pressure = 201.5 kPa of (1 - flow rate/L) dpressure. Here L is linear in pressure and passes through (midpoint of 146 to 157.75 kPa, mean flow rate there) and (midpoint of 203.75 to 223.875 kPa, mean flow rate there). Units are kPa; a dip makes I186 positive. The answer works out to 5.97 kPa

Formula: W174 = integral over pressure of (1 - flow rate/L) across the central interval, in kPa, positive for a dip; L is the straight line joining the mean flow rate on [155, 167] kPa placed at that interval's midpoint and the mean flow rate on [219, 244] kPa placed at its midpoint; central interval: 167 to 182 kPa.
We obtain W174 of 7.3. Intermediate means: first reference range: 118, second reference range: 161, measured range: 64.8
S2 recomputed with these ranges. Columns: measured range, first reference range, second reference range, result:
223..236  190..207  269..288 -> 0.24 kPa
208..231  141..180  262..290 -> -3.74 kPa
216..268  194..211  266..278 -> 1.72 kPa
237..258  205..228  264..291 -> 0.24 kPa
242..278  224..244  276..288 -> 1.92 kPa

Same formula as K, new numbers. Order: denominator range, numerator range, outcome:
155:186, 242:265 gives 1.61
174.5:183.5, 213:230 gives 1.84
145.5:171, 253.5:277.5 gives 1.27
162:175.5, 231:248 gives 2.50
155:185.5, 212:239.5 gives 1.72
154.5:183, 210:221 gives 1.74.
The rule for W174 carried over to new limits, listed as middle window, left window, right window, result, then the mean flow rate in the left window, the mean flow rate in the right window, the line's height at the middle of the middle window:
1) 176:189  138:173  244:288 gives 1.4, 123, 160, 132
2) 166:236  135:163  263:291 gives 7.5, 145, 165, 154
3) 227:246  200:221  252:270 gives -0.8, 161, 151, 156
